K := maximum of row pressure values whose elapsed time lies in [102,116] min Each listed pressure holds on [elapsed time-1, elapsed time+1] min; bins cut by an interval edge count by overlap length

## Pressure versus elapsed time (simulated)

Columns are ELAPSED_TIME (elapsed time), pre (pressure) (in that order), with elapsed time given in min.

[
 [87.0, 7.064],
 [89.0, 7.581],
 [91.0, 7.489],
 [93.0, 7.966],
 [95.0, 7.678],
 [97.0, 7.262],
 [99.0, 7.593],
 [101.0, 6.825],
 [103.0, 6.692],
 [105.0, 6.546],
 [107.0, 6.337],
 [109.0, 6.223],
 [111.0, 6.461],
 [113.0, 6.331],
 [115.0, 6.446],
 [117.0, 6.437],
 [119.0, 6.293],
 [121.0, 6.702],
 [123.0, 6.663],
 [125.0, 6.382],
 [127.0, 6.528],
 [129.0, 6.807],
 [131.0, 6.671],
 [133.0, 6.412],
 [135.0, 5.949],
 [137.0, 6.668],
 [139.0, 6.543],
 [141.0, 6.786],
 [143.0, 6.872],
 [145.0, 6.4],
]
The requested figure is 6.692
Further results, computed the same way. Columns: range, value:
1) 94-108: 7.678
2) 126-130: 6.807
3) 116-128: 6.702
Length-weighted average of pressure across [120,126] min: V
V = 6.58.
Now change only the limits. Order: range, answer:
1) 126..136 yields 6.47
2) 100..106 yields 6.69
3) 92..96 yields 7.82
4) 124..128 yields 6.46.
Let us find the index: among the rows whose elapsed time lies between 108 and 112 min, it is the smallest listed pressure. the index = 6.223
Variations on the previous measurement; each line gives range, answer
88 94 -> 7.489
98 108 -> 6.337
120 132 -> 6.382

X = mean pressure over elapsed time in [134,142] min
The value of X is 6.49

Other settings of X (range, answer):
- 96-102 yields 7.23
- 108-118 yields 6.38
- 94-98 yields 7.47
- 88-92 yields 7.54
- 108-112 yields 6.34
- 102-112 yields 6.45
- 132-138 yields 6.34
